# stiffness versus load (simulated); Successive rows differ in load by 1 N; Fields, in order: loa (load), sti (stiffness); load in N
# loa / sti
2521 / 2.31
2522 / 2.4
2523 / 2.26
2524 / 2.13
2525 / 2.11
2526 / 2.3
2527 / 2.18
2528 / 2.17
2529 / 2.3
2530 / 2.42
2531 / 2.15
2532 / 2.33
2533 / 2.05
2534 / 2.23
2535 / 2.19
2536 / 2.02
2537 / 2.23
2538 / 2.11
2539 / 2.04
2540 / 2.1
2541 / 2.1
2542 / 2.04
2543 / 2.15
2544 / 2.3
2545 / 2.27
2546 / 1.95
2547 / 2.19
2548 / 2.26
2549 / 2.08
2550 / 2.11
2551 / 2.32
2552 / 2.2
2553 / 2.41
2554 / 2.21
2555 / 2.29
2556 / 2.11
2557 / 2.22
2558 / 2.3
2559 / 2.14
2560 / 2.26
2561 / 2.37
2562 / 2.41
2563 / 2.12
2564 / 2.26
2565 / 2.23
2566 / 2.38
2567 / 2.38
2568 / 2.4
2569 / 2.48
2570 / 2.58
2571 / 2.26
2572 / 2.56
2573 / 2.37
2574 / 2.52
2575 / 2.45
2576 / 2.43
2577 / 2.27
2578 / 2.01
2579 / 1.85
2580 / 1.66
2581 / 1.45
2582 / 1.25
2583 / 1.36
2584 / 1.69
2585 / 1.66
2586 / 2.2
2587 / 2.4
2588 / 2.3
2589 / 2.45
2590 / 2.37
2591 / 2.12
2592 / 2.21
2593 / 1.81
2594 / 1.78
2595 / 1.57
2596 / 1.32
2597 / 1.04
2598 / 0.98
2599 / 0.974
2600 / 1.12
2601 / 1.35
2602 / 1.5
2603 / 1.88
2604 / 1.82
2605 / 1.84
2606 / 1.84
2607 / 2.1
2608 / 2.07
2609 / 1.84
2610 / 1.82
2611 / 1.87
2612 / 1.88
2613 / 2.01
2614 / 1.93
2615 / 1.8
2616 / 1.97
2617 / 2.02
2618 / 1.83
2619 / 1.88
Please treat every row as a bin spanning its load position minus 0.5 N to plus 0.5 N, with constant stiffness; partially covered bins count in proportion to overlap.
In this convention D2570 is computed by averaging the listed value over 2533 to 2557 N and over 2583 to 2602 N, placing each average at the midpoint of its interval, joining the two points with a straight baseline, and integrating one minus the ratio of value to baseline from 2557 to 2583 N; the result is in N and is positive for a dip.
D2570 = -3.5 N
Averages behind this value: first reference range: 2.17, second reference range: 1.72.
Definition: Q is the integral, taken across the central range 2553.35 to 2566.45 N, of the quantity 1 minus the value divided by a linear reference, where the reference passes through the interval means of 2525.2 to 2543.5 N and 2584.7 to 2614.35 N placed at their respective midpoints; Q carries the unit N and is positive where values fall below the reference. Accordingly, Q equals -1.5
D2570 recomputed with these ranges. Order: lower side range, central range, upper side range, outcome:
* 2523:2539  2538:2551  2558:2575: 0.7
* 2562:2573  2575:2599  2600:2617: 3.3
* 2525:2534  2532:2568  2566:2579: 1.4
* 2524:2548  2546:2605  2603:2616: 0.2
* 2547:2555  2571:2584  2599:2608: -0.4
